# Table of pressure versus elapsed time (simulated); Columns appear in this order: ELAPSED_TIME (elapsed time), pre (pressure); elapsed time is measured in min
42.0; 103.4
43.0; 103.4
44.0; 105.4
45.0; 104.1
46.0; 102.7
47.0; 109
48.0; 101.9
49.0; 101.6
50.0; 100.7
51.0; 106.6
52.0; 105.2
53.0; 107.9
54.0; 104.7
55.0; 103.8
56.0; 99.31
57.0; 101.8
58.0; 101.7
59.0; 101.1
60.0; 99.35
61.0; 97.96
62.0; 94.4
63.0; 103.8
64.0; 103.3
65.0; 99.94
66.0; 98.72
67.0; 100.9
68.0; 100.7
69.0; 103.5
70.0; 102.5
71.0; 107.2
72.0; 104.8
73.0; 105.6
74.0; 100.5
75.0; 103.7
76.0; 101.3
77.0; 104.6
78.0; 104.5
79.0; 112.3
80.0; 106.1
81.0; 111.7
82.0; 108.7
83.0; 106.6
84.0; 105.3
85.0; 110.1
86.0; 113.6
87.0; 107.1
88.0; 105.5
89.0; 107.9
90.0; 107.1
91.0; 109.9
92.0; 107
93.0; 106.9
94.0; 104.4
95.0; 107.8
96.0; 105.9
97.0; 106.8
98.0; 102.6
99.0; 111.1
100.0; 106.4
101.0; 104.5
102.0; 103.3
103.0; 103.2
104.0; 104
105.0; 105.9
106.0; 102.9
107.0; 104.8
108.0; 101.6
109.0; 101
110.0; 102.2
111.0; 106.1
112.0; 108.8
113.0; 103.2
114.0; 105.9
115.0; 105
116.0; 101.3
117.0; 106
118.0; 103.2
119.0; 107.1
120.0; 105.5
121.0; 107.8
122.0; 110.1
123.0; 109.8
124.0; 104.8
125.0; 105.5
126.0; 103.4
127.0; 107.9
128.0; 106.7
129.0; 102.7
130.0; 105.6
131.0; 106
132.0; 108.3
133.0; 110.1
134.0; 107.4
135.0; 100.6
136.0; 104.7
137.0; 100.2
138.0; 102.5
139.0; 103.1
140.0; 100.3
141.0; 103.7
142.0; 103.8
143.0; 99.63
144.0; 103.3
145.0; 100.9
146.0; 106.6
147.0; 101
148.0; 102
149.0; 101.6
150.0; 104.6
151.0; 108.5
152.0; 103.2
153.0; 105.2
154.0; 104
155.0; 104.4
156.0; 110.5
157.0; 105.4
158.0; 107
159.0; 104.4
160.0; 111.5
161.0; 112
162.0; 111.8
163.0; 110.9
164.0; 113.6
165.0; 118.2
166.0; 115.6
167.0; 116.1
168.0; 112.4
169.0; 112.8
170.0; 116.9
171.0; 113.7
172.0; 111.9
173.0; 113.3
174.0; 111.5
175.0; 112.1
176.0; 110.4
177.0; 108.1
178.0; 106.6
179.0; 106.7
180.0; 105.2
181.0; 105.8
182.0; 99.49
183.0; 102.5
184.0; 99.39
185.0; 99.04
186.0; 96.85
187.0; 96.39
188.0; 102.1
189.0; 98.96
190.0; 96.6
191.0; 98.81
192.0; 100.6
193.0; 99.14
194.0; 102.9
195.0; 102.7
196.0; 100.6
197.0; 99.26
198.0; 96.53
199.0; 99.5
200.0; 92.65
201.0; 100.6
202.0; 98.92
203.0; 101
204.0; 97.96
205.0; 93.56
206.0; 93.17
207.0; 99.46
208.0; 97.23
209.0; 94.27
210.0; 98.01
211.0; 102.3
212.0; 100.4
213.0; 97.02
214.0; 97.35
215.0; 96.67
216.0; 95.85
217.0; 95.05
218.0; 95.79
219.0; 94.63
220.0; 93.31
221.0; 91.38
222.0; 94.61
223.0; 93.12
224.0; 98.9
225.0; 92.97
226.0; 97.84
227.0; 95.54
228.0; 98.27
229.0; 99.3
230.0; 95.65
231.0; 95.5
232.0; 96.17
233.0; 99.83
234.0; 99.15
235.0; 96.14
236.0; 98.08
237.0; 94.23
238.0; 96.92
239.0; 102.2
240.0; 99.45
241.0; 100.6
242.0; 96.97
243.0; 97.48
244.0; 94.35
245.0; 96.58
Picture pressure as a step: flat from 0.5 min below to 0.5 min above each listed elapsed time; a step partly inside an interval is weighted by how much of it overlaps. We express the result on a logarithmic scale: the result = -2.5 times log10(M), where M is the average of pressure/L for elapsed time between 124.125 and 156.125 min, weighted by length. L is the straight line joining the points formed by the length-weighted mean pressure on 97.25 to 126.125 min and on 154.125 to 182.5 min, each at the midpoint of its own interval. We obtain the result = 0.04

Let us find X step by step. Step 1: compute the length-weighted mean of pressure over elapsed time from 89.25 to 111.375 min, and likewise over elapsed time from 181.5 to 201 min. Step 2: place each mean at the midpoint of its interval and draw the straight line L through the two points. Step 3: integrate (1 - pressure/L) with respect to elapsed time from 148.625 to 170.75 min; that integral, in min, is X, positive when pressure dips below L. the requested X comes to -1.8 min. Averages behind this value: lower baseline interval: 105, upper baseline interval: 99.2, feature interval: 110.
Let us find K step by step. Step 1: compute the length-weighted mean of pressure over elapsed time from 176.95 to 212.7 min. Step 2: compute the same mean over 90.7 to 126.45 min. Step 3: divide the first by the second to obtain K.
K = 0.9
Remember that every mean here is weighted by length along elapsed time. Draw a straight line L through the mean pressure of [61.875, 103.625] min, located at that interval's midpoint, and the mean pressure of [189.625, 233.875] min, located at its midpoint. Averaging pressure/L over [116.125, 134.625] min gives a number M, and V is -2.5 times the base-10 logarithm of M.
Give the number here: -0.04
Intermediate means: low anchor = 105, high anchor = 97.3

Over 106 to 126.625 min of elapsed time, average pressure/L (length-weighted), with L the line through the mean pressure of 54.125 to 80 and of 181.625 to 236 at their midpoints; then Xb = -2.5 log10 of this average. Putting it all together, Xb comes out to -0.046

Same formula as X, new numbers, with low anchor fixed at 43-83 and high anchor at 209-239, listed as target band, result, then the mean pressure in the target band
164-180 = -2.2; 112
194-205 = -0.1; 98.9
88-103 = -0.6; 106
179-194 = -0.3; 100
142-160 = -0.9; 104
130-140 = -0.4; 105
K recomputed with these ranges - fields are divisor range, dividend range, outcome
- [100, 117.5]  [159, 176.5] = 1.08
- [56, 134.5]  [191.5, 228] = 0.93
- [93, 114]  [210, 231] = 0.92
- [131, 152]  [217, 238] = 0.93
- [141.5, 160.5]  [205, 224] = 0.92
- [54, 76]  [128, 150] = 1.02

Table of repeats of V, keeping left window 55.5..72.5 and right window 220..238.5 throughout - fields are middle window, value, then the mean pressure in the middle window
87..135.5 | -0.06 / 106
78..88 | -0.08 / 109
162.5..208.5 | -0.07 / 104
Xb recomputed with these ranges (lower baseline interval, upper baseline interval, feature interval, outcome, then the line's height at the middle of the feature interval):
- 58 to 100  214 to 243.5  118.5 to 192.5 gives -0.06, 101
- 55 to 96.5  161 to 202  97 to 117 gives 0.00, 105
